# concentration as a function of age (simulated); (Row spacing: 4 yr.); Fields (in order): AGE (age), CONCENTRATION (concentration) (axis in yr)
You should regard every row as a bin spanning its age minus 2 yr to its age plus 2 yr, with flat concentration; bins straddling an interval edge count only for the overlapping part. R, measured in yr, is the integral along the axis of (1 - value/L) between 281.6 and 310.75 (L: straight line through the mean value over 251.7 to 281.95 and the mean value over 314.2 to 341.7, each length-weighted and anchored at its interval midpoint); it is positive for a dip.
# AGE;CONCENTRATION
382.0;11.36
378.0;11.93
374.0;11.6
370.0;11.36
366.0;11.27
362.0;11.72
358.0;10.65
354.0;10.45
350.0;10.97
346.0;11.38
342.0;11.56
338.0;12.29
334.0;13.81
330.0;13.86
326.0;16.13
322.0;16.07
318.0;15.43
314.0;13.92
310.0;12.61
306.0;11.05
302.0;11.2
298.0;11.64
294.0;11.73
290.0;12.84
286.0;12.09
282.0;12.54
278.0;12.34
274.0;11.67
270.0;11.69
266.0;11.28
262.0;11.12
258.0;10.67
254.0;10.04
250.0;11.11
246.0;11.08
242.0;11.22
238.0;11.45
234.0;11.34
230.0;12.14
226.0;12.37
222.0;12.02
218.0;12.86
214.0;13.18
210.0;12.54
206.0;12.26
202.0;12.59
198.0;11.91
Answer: 1.97 yr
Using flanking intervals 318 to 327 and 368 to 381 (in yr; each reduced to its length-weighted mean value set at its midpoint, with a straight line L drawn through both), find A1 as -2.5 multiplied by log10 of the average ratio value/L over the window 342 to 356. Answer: 0.24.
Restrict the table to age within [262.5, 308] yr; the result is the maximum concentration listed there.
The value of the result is 12.84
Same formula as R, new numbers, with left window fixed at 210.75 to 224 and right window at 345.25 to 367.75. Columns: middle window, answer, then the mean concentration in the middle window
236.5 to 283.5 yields 3.2 yr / 11.3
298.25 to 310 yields 0.2 yr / 11.5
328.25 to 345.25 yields -2.2 yr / 12.8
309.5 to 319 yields -2.1 yr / 14.1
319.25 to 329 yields -3.7 yr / 15.8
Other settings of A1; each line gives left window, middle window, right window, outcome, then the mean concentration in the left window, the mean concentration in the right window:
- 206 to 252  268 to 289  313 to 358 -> 0.035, 12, 13.1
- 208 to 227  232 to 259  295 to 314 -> 0.128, 12.6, 11.9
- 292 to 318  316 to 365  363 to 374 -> -0.089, 12.3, 11.4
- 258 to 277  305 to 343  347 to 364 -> -0.233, 11.4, 11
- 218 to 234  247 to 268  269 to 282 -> 0.115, 12.2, 12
